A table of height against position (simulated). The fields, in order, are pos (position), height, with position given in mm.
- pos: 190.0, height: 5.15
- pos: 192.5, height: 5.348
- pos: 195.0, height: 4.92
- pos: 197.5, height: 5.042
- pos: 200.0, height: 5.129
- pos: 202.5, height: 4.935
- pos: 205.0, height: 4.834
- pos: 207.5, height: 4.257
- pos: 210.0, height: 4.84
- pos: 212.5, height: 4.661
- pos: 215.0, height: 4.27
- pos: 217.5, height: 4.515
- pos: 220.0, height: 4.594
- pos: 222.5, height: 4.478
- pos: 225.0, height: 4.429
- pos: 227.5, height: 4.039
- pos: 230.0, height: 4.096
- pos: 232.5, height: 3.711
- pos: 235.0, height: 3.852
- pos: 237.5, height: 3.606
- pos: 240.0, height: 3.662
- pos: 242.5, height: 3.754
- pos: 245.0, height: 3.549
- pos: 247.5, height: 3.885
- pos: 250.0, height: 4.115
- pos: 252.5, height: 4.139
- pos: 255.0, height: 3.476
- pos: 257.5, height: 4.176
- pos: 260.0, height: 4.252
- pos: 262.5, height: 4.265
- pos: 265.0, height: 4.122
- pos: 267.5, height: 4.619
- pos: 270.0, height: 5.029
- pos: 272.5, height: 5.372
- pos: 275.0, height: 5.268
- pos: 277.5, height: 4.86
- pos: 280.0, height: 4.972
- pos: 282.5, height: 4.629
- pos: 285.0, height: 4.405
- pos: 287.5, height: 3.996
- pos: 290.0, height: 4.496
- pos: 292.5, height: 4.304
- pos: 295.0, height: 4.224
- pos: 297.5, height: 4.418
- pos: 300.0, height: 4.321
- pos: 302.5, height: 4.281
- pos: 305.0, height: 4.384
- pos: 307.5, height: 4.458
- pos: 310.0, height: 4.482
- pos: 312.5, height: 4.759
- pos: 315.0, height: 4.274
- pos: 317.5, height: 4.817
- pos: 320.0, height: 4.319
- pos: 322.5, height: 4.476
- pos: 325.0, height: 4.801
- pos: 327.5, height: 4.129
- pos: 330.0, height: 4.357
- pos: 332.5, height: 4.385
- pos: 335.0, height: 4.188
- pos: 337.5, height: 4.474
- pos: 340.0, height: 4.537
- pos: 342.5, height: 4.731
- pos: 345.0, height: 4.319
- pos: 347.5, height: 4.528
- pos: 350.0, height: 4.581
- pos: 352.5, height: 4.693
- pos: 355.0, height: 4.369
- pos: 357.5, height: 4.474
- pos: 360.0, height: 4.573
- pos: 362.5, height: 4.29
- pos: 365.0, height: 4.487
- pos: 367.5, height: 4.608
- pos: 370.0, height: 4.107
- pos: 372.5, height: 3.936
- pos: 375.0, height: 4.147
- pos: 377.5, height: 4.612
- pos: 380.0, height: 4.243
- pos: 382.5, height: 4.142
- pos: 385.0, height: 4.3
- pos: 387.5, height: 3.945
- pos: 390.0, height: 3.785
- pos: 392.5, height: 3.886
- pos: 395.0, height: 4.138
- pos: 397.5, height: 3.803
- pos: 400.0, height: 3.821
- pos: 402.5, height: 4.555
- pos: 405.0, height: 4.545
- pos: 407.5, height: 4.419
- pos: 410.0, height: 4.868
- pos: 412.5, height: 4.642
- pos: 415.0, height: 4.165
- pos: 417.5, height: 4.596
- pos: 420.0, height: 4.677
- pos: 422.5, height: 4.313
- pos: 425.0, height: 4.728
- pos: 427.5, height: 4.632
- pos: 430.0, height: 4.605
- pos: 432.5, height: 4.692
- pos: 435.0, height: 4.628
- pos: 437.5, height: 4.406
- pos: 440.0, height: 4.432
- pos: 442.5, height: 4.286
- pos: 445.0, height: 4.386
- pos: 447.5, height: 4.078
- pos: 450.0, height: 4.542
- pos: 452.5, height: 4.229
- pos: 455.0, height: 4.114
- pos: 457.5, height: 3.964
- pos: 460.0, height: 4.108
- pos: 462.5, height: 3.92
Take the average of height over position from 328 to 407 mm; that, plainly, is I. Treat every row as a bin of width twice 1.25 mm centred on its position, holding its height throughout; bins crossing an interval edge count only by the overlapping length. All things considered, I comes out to 4.31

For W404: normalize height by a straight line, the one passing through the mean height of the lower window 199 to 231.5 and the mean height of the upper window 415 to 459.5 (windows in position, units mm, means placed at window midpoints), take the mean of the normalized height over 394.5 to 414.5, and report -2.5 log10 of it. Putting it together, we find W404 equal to 0.02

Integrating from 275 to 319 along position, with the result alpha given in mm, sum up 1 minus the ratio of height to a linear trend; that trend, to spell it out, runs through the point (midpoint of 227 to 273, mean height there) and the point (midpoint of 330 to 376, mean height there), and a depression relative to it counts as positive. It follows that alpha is -2.83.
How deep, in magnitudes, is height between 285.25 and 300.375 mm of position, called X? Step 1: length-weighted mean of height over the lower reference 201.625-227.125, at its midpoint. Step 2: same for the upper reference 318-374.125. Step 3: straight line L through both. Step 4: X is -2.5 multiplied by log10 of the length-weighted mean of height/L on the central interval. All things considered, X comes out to 0.04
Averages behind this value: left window 4.56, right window 4.43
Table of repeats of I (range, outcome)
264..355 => 4.53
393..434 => 4.44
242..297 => 4.37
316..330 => 4.49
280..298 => 4.39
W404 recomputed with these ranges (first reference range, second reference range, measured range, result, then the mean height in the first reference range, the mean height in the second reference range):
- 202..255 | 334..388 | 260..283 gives -0.13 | 4.17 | 4.38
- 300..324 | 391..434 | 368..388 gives 0.06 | 4.47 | 4.41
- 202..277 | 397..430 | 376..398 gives 0.08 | 4.29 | 4.46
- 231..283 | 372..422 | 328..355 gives -0.05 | 4.25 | 4.27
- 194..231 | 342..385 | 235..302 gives 0.06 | 4.6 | 4.39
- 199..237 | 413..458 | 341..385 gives 0.01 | 4.42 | 4.43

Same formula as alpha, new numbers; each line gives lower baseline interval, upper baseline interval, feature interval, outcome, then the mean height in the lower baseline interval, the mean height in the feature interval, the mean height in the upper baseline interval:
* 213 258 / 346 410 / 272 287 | -2.7 mm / 4.03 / 4.85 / 4.29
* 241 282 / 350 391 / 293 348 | -1.3 mm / 4.37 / 4.44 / 4.31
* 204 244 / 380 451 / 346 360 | -0.7 mm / 4.22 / 4.53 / 4.36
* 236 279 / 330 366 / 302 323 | -0.5 mm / 4.25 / 4.48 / 4.47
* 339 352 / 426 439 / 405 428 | 0.1 mm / 4.55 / 4.56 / 4.59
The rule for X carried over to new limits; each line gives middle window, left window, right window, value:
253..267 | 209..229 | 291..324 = 0.09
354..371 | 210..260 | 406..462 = -0.03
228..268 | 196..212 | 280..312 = 0.17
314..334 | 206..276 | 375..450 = -0.04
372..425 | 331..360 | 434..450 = 0.04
